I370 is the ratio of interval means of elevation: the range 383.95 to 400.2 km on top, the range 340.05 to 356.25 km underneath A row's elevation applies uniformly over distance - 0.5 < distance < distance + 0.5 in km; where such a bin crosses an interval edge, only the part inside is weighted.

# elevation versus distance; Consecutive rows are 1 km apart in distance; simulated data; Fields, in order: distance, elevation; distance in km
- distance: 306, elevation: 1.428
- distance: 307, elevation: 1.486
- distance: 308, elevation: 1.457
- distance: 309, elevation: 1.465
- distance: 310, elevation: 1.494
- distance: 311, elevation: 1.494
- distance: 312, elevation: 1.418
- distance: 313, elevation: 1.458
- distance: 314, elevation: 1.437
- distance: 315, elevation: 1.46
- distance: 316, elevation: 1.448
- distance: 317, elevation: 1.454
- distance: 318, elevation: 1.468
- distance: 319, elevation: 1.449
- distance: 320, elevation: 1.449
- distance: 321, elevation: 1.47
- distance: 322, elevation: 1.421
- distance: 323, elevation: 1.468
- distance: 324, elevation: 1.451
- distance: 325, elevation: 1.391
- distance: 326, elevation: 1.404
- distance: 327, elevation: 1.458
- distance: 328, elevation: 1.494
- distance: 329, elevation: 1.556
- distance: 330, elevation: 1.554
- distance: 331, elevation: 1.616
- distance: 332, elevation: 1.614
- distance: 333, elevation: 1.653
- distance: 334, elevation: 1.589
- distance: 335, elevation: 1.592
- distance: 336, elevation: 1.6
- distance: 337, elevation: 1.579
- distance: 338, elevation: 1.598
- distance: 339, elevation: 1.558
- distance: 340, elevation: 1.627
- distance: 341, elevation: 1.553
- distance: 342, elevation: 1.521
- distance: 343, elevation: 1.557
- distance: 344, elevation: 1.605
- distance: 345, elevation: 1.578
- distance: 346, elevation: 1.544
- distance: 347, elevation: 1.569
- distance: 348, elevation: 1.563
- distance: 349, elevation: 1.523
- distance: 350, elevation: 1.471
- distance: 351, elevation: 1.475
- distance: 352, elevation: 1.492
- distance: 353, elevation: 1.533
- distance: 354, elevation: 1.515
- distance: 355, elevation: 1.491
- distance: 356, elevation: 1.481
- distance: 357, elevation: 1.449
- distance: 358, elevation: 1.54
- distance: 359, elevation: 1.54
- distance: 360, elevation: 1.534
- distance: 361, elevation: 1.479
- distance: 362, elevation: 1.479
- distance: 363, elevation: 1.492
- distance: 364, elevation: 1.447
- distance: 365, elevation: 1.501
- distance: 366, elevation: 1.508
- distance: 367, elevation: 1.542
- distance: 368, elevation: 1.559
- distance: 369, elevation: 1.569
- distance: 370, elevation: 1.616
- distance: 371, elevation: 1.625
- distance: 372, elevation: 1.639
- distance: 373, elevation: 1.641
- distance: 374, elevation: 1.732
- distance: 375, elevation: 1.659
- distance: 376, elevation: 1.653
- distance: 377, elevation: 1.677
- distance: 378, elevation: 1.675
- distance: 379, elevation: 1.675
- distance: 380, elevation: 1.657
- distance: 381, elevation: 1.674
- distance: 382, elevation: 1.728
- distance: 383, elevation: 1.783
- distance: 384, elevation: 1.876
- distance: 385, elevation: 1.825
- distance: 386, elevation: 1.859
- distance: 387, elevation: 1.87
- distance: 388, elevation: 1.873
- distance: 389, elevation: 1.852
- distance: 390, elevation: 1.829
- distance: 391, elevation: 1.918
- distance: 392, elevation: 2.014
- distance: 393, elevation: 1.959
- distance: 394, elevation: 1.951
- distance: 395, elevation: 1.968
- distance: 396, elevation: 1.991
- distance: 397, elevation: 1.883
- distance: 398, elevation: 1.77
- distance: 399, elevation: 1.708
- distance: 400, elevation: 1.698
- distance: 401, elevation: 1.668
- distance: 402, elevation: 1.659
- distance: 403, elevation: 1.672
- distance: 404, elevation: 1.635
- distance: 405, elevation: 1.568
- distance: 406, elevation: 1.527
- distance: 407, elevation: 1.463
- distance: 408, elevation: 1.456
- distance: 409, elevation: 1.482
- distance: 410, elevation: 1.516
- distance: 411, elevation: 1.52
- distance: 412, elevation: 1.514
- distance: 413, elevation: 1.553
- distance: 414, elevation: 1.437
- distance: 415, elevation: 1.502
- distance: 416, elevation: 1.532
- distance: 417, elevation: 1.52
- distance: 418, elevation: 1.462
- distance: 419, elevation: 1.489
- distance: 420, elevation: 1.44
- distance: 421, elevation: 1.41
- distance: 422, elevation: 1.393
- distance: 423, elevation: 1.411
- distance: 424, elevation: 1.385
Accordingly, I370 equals 1.22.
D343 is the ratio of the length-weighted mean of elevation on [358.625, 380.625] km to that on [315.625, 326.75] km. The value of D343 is 1.10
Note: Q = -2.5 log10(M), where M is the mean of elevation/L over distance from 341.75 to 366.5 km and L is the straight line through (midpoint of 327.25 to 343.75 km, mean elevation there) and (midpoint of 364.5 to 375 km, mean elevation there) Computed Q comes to 0.05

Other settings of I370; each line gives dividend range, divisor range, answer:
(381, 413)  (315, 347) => 1.14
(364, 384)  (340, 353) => 1.06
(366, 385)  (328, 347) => 1.05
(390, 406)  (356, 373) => 1.17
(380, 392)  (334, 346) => 1.16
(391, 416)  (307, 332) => 1.14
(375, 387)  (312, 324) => 1.20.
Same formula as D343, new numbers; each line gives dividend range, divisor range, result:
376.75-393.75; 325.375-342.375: 1.16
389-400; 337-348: 1.20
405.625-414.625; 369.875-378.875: 0.90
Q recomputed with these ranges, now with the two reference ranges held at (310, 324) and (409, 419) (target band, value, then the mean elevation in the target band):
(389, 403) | -0.226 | 1.84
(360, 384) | -0.091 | 1.61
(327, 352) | -0.069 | 1.56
